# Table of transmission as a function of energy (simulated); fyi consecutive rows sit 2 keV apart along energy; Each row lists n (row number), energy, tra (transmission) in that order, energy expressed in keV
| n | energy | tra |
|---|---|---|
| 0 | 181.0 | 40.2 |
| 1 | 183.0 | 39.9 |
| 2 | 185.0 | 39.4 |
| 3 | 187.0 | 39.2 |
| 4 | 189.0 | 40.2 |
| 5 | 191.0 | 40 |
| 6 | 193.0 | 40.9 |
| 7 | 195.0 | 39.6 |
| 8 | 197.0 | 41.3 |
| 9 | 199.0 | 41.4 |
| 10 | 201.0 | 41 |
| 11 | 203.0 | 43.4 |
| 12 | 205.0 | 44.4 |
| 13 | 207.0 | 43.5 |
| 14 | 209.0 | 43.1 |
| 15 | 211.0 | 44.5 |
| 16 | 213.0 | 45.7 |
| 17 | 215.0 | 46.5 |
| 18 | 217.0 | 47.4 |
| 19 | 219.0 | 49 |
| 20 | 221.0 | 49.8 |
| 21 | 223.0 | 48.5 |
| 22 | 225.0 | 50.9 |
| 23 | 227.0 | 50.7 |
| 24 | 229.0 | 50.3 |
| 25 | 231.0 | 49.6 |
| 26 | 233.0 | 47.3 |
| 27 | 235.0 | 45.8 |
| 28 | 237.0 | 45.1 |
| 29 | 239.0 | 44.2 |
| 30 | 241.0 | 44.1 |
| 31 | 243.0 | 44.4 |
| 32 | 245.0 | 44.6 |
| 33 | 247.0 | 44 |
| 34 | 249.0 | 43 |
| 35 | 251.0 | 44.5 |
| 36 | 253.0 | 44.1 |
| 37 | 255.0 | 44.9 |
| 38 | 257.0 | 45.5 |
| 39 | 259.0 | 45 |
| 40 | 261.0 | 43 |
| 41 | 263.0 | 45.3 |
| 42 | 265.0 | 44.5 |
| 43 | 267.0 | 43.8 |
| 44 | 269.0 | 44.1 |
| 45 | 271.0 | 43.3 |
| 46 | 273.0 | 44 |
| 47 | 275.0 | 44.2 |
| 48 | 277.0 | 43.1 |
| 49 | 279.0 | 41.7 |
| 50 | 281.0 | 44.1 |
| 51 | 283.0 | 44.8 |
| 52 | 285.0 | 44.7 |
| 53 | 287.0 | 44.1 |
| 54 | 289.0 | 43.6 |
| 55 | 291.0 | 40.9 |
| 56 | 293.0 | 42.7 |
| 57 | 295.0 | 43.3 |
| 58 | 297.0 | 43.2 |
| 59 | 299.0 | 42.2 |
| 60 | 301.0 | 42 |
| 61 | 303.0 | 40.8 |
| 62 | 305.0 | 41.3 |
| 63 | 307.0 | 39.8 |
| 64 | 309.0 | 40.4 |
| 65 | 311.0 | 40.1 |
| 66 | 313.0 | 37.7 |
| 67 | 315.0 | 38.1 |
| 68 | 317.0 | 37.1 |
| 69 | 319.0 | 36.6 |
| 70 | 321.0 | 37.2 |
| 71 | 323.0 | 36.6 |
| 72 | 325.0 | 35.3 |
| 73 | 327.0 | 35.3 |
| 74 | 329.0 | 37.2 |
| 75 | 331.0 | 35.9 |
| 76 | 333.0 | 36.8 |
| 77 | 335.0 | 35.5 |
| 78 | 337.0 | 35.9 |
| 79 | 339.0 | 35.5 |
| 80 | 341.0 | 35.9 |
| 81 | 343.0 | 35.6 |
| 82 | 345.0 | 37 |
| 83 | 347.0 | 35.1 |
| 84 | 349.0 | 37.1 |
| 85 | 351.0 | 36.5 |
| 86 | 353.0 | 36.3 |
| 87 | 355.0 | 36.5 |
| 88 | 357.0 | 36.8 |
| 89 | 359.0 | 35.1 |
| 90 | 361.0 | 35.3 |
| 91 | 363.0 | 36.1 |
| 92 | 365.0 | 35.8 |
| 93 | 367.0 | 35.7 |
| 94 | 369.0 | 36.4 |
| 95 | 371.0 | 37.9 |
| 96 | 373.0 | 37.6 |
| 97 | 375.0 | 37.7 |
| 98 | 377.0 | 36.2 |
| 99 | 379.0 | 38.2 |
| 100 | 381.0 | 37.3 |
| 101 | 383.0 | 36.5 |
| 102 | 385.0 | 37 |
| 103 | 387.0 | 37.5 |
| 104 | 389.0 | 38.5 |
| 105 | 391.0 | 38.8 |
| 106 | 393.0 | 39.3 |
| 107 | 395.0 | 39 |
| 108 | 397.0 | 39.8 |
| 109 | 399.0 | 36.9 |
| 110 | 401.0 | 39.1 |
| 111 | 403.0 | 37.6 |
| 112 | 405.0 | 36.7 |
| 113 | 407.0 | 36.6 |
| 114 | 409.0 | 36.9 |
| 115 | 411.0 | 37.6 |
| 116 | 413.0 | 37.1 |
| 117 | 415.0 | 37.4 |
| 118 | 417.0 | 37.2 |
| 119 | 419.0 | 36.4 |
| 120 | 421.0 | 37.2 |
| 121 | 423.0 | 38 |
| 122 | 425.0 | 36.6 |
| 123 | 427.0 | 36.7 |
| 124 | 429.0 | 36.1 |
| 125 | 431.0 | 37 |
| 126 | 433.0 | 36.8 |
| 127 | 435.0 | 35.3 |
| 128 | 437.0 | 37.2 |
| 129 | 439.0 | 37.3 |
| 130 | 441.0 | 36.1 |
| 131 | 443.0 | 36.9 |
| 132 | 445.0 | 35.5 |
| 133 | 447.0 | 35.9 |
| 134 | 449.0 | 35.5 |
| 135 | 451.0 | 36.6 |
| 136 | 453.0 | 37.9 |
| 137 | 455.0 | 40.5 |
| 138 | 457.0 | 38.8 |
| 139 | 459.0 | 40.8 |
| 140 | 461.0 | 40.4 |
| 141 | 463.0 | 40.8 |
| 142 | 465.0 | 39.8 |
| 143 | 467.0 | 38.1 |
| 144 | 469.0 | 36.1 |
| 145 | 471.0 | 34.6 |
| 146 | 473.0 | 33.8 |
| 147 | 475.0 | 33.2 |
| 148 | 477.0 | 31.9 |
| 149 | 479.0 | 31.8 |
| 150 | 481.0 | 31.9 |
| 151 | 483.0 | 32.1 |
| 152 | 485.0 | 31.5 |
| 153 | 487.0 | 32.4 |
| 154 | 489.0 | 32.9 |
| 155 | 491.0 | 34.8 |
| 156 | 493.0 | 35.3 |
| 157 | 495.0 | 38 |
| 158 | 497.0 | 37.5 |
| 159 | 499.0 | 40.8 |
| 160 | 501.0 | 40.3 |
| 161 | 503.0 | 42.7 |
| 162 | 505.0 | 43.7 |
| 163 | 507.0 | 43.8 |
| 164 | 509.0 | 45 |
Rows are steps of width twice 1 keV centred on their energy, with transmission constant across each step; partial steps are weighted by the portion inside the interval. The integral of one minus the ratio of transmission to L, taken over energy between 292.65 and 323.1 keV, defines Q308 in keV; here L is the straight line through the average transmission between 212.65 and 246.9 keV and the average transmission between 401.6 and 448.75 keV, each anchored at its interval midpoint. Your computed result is 2.19 keV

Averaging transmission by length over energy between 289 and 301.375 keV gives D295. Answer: 42.5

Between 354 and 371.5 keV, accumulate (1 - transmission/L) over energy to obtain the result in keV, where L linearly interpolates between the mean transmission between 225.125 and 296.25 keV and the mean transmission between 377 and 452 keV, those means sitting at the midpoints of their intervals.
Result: 1.58 keV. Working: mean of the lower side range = 44.7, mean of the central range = 36.1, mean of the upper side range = 37.2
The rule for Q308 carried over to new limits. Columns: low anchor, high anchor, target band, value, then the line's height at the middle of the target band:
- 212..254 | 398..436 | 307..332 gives 2.8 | 42.1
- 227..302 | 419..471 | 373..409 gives 1.6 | 39.5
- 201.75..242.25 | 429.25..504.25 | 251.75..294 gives 0.6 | 44.5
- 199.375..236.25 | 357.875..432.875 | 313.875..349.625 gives 3.8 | 40.6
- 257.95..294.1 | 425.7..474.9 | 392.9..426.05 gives 1.0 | 38.7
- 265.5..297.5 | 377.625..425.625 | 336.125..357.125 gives 2.2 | 40.3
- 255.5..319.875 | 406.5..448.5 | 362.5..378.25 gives 0.9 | 39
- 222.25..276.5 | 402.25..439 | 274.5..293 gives 0.1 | 43.8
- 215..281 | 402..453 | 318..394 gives 6.8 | 40.3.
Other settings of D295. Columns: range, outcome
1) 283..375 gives 38.2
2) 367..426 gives 37.5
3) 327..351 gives 36.1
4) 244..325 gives 42.3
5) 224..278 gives 45.3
